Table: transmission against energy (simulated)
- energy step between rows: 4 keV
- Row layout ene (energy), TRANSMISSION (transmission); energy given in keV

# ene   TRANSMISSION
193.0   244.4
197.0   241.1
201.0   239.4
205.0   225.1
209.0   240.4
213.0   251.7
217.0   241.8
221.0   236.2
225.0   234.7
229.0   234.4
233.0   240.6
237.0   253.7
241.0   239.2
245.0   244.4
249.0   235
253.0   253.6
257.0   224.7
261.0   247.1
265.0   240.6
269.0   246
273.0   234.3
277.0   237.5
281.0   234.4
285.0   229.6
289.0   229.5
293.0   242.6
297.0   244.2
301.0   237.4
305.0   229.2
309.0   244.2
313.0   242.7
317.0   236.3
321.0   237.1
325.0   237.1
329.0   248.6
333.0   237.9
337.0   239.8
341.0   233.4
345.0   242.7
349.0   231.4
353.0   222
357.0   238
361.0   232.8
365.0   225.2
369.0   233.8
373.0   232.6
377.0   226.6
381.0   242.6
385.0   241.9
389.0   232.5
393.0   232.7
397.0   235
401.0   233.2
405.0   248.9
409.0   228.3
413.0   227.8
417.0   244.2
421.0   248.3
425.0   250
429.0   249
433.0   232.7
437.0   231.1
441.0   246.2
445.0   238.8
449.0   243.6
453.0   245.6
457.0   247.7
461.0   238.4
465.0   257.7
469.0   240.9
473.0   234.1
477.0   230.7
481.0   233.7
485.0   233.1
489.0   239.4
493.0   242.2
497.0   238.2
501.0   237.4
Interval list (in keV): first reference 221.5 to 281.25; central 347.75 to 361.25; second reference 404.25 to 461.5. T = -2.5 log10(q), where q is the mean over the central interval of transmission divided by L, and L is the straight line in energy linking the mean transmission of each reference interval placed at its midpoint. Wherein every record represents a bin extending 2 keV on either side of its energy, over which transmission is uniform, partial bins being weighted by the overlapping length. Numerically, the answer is 0.05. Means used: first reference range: 240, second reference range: 241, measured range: 231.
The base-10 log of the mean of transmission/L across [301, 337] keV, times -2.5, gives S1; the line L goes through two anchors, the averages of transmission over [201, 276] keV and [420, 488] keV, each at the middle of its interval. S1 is 0.01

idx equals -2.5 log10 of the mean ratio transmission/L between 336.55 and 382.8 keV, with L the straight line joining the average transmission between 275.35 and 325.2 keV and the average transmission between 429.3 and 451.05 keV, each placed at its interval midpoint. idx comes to 0.022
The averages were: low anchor 237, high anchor 239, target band 233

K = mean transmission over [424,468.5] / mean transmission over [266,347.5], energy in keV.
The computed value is 1.02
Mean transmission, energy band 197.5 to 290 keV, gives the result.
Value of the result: 239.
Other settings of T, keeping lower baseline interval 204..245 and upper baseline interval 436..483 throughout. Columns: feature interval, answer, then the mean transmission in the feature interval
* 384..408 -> 0.02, 237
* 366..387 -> 0.03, 235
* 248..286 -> 0.01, 239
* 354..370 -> 0.04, 232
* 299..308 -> 0.03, 235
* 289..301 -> 0.00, 240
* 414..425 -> -0.02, 245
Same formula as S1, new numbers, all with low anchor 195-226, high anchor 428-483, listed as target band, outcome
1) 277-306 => 0.018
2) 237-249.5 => -0.014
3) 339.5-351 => 0.018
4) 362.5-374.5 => 0.044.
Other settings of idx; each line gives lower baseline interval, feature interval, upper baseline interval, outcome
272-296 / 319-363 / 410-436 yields 0.00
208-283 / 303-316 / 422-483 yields 0.01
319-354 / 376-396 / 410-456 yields 0.02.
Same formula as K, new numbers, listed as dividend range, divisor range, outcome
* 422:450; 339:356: 1.04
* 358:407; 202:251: 0.98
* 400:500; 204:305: 1.00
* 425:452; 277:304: 1.02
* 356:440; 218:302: 0.99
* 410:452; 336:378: 1.04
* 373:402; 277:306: 1.00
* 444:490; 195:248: 1.00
